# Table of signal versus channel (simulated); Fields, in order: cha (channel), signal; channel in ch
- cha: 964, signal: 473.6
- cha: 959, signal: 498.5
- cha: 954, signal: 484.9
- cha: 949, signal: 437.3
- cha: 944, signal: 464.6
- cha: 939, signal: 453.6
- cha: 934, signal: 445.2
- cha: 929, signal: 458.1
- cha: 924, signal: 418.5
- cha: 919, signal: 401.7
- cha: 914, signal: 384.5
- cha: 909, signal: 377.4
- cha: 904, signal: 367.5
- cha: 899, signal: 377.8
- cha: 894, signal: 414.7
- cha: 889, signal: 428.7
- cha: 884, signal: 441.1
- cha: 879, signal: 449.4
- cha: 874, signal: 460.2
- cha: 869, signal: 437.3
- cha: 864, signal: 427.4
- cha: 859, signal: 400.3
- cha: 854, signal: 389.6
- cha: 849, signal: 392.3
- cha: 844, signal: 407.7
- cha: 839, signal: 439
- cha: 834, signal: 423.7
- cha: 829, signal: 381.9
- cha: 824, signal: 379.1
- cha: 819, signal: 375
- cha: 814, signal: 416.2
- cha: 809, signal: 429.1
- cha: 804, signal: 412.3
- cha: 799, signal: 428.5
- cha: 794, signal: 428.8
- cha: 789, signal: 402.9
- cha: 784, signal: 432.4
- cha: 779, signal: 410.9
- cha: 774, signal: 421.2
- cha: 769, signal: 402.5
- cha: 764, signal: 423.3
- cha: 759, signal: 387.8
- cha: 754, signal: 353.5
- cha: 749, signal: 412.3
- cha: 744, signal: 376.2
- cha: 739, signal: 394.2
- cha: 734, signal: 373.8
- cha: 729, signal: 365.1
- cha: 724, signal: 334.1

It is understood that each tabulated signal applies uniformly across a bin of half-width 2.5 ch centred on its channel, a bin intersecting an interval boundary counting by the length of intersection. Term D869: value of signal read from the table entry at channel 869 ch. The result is 437.3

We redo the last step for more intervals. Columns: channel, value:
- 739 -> 394.2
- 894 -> 414.7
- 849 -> 392.3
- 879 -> 449.4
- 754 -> 353.5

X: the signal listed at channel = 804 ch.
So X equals 412.3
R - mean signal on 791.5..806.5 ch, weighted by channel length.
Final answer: 423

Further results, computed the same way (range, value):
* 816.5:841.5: 400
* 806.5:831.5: 396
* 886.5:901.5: 407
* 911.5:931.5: 416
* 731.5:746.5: 381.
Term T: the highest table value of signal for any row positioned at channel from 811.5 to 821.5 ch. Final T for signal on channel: 416.2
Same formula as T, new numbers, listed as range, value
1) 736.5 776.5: 423.3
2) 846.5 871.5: 437.3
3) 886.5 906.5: 428.7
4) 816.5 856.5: 439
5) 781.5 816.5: 432.4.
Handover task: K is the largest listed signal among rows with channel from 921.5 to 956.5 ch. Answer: 484.9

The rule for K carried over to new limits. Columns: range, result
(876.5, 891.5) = 449.4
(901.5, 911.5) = 377.4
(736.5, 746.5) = 394.2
